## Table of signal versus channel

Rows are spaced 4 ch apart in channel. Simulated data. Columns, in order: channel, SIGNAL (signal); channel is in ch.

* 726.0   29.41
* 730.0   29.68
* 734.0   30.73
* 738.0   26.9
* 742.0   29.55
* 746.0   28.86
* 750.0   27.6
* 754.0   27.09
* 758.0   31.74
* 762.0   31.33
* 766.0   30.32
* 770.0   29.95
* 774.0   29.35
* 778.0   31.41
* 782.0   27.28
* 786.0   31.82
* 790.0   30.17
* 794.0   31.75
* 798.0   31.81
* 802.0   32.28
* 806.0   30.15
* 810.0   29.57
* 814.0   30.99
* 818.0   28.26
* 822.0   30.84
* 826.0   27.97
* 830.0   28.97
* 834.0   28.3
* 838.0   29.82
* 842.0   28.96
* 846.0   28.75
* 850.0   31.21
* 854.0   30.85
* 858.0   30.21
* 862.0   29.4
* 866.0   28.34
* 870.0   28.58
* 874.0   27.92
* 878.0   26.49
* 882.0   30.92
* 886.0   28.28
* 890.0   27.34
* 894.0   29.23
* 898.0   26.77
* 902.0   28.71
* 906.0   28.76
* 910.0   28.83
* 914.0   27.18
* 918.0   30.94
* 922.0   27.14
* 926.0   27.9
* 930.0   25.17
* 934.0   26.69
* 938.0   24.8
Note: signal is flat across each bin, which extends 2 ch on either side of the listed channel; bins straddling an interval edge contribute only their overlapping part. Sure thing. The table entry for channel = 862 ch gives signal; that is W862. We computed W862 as 29.4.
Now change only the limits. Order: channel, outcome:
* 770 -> 29.95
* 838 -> 29.82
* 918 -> 30.94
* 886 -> 28.28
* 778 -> 31.41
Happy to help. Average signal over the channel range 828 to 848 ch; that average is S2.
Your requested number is 29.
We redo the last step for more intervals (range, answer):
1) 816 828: 29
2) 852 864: 30.2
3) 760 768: 30.8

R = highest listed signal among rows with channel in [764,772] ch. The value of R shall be 30.32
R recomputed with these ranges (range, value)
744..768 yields 31.74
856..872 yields 30.21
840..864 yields 31.21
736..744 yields 29.55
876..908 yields 30.92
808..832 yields 30.99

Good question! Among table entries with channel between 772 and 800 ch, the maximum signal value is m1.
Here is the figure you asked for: 31.82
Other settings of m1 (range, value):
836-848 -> 29.82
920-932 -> 27.9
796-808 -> 32.28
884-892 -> 28.28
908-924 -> 30.94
